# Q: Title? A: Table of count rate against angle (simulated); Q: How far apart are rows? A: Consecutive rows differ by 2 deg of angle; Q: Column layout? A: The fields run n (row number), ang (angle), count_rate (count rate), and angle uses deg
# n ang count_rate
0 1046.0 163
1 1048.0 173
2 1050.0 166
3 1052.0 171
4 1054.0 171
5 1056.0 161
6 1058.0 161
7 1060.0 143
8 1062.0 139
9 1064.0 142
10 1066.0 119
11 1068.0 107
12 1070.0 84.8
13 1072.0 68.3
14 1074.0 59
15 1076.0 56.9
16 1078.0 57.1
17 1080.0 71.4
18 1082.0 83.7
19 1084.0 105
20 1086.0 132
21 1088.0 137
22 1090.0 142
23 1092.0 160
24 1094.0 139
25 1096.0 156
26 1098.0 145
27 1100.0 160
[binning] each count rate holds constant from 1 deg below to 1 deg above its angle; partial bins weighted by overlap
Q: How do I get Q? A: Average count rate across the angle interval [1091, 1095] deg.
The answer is 150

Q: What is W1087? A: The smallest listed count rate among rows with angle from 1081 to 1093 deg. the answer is 83.7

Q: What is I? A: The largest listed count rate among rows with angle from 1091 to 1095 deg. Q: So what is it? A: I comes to 160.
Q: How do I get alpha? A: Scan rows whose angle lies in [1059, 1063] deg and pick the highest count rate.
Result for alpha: 143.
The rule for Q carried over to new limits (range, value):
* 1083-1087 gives 118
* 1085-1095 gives 142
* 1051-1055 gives 171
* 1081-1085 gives 94.3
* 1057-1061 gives 152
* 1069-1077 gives 67.2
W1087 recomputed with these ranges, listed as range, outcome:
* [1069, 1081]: 56.9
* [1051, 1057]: 161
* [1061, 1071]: 84.8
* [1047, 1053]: 166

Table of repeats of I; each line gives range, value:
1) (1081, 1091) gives 142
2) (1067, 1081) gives 107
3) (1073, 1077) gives 59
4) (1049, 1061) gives 171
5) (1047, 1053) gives 173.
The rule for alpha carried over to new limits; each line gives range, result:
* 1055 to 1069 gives 161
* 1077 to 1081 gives 71.4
